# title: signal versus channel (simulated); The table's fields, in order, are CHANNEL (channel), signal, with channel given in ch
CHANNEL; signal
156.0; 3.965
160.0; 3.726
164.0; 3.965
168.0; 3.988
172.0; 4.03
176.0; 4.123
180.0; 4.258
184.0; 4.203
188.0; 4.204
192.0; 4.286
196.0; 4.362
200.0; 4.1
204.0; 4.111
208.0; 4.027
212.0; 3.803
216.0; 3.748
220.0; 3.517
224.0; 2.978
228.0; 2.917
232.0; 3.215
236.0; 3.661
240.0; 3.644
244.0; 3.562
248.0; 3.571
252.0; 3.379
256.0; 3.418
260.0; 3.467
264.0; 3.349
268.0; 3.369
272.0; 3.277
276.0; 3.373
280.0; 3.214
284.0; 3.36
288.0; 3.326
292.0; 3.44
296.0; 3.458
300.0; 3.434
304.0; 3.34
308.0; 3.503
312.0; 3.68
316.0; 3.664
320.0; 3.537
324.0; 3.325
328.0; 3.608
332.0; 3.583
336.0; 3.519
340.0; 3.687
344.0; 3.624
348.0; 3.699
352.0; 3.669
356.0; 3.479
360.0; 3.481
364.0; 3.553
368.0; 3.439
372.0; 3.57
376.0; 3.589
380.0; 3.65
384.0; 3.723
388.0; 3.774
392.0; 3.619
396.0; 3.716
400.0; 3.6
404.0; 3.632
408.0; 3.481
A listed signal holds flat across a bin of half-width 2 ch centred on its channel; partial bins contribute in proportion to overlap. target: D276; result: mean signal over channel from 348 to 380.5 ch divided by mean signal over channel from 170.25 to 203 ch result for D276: 0.8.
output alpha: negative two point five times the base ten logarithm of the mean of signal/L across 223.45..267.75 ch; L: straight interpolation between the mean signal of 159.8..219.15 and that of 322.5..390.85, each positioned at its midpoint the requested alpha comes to 0.15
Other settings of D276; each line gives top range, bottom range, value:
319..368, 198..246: 0.99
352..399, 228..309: 1.06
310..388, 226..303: 1.06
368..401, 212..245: 1.06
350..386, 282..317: 1.03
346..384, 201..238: 1.00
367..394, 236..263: 1.03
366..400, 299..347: 1.02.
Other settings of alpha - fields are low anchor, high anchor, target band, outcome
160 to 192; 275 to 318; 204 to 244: 0.089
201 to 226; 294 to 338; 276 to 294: 0.074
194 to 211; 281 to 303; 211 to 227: 0.158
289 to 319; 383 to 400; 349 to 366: 0.019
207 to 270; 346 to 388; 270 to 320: 0.030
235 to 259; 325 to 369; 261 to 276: 0.061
